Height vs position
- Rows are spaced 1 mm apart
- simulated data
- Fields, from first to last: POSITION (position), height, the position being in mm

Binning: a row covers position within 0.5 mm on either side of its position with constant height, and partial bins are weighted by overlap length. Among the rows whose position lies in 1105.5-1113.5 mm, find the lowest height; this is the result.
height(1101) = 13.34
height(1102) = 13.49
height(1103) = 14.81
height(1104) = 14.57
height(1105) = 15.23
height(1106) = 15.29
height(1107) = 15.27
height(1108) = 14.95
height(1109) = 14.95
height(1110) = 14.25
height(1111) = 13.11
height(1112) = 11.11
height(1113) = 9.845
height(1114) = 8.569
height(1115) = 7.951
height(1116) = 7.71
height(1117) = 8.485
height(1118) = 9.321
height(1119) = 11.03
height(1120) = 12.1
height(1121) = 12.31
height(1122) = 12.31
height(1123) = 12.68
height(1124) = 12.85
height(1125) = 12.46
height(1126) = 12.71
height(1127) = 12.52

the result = 9.845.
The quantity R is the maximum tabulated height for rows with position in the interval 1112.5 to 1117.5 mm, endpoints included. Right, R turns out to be 9.845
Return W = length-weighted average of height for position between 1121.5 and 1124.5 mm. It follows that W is 12.6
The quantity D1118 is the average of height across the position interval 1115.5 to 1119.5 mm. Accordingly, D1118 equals 9.14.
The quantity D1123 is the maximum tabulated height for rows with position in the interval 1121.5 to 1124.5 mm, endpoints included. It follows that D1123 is 12.85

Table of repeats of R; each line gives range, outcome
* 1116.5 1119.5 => 11.03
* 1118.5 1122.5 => 12.31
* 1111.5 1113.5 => 11.11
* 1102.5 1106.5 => 15.29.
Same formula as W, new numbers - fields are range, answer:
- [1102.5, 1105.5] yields 14.9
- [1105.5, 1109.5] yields 15.1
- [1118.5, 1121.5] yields 11.8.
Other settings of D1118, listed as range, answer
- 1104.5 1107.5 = 15.3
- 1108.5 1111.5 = 14.1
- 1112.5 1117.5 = 8.51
